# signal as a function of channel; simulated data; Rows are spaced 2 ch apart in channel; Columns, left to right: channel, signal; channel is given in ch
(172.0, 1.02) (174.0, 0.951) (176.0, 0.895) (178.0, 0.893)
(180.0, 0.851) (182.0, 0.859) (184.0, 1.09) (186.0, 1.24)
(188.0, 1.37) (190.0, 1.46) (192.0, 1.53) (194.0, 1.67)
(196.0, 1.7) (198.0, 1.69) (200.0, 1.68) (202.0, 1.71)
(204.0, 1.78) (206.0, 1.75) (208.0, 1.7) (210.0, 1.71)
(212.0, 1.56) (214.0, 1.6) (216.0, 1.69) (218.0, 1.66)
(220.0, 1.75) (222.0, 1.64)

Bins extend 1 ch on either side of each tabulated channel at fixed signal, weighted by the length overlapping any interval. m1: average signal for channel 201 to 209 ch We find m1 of 1.74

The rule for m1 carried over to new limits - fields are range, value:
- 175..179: 0.894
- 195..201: 1.69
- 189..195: 1.55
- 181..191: 1.2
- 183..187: 1.17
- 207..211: 1.71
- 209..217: 1.64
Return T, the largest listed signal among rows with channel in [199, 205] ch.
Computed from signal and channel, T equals 1.78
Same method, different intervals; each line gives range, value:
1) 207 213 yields 1.71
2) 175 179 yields 0.895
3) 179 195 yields 1.67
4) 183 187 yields 1.24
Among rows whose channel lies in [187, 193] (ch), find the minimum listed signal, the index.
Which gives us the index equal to 1.37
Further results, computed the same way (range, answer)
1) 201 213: 1.56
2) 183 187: 1.09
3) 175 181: 0.851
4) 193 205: 1.67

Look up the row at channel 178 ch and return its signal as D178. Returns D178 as 0.893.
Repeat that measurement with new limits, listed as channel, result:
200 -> 1.68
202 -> 1.71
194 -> 1.67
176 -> 0.895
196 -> 1.7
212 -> 1.56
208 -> 1.7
